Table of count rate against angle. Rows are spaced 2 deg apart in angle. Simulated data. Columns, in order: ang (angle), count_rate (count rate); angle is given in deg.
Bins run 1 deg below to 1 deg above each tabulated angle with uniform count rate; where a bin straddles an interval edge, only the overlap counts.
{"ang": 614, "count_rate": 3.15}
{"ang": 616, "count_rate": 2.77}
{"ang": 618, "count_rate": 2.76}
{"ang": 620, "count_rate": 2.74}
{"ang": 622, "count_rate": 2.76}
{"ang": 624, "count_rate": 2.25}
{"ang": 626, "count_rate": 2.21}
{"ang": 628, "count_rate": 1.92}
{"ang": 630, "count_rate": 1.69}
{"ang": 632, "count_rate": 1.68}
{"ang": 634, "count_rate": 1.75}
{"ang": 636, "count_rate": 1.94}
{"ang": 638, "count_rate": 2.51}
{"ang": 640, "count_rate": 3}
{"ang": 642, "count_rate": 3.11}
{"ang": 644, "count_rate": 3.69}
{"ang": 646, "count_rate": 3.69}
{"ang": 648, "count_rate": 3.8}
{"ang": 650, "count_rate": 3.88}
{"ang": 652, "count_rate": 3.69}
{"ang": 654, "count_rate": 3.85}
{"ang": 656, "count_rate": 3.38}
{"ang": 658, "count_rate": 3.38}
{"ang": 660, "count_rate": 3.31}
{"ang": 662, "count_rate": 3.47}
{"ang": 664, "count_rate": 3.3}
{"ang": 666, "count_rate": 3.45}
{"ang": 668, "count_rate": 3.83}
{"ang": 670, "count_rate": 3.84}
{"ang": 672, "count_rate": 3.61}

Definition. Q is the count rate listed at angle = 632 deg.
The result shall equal 1.68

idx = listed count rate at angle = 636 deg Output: 1.94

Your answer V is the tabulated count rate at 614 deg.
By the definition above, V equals 3.15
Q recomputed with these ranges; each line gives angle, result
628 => 1.92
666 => 3.45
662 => 3.47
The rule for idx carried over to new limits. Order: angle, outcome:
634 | 1.75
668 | 3.83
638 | 2.51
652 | 3.69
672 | 3.61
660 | 3.31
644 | 3.69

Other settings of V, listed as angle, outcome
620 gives 2.74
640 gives 3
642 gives 3.11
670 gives 3.84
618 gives 2.76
